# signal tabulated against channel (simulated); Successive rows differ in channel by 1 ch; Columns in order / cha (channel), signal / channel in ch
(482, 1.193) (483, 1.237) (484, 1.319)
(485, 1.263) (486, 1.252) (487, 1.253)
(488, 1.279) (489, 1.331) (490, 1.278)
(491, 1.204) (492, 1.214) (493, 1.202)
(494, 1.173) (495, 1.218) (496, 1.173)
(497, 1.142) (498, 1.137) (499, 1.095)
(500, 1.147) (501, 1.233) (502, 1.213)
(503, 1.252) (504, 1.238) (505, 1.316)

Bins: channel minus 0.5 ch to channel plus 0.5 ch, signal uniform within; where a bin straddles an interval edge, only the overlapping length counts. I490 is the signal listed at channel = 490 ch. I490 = 1.278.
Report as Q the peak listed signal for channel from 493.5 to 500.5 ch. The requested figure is 1.218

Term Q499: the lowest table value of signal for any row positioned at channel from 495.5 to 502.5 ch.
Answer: 1.095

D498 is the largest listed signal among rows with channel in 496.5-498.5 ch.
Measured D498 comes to 1.142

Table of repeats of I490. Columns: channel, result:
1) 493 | 1.202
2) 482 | 1.193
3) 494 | 1.173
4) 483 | 1.237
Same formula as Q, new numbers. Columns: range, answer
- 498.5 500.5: 1.147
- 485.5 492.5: 1.331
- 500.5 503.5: 1.252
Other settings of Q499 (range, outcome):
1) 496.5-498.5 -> 1.137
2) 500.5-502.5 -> 1.213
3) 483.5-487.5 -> 1.252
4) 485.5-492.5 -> 1.204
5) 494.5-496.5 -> 1.173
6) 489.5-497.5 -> 1.142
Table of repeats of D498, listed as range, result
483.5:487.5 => 1.319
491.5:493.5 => 1.214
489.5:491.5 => 1.278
